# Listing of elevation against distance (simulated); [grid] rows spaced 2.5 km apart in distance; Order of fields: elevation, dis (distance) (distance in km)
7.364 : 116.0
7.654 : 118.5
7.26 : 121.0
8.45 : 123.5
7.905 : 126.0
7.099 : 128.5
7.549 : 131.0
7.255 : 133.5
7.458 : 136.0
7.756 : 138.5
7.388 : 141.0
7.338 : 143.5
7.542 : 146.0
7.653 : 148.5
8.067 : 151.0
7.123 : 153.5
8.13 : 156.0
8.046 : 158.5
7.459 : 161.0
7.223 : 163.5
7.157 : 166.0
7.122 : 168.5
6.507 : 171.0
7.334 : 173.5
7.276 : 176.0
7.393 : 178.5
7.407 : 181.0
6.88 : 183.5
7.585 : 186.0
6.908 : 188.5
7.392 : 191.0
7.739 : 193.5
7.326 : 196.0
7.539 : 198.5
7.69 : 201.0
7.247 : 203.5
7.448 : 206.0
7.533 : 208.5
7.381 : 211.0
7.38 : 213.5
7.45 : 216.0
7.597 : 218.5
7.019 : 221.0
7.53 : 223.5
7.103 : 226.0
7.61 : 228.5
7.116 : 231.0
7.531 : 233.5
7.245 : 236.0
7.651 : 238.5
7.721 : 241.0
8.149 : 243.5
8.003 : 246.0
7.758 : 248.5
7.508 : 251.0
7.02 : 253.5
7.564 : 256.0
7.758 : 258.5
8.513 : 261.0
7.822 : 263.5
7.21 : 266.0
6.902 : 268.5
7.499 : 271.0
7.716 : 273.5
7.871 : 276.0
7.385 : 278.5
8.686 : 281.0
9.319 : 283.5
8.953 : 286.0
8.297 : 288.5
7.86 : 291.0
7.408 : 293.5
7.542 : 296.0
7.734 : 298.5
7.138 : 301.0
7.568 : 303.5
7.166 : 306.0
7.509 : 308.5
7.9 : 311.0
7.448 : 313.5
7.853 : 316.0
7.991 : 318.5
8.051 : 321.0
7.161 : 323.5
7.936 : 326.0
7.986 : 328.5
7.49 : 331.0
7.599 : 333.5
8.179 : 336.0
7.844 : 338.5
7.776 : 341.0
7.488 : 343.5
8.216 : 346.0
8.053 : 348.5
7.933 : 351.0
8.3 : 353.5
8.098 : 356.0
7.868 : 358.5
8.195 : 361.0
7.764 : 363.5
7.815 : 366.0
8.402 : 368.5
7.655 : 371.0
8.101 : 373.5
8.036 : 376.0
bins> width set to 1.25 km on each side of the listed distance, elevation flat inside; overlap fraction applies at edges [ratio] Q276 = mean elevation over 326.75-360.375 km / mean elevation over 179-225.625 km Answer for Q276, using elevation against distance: 1.07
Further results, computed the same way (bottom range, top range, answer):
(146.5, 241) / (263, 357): 1.05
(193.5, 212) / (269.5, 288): 1.10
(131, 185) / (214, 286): 1.04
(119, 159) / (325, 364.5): 1.04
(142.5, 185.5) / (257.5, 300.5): 1.07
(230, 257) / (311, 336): 1.02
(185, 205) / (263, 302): 1.06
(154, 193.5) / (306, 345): 1.05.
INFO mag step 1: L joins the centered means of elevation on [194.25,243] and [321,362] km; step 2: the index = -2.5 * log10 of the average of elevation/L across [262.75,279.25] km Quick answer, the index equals 0.022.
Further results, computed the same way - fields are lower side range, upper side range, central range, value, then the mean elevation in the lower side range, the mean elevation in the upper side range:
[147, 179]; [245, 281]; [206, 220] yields 0.01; 7.42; 7.64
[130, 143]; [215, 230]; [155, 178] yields 0.01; 7.47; 7.38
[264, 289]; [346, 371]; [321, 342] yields 0.03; 7.97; 8.04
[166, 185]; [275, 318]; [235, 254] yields -0.02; 7.14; 7.86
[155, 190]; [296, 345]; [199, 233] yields 0.00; 7.31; 7.67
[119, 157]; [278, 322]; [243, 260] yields 0.02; 7.6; 7.89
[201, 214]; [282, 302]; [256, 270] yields 0.03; 7.43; 8.05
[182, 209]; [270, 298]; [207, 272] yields 0.03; 7.39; 8.05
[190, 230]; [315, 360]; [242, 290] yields -0.04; 7.43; 7.88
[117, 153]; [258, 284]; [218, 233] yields 0.06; 7.59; 7.84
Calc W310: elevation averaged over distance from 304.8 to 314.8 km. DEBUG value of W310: 7.51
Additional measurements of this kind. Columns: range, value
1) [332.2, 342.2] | 7.85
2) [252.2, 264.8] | 7.73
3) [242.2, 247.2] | 8.07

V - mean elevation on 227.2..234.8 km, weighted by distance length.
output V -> 7.42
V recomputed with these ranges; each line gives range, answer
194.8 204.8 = 7.45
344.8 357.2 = 8.12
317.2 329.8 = 7.82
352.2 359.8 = 8.09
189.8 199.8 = 7.5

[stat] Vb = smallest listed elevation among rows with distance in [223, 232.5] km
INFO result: 7.103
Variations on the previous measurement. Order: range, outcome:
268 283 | 6.902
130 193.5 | 6.507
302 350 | 7.161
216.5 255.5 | 7.019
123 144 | 7.099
